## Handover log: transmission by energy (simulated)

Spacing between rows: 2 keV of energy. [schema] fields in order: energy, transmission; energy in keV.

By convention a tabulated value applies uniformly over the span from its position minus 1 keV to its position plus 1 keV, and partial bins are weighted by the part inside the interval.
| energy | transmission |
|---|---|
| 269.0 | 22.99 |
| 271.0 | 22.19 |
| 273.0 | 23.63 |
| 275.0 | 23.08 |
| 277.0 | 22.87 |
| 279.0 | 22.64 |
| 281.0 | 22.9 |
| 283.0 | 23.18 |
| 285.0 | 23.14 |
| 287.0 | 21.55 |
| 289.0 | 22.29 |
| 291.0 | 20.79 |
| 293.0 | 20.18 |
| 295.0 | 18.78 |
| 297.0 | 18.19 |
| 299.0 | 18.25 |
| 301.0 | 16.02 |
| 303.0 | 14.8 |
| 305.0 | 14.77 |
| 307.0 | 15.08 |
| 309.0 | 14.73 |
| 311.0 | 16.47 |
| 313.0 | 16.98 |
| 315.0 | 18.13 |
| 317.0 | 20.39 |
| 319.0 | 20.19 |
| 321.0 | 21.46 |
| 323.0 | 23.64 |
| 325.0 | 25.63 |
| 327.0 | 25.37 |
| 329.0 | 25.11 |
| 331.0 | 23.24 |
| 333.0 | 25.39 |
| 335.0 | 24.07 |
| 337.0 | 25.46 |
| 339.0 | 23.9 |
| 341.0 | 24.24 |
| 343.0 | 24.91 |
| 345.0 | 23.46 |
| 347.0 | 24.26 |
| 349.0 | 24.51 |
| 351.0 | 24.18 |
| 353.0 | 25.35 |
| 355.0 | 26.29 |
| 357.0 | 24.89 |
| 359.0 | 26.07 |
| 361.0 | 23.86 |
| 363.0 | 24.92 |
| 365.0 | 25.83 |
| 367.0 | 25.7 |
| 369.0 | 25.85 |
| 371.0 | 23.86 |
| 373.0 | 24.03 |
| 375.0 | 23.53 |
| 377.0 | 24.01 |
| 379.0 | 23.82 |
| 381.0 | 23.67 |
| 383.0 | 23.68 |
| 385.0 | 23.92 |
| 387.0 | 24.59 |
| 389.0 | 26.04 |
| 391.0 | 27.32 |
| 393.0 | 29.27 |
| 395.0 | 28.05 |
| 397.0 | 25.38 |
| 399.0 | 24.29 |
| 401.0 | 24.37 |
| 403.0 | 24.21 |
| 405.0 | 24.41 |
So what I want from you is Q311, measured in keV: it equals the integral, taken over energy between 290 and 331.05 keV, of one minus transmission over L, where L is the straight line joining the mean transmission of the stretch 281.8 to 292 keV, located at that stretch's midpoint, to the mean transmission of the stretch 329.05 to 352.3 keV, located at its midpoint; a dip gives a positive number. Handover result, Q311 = 6.8 keV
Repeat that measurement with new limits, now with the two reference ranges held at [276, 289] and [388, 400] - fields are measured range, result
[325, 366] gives 0.3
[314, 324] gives 1.4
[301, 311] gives 3.6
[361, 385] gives 1.4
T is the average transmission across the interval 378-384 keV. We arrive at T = 23.7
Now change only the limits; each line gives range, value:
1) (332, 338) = 25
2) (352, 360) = 25.6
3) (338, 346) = 24.1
